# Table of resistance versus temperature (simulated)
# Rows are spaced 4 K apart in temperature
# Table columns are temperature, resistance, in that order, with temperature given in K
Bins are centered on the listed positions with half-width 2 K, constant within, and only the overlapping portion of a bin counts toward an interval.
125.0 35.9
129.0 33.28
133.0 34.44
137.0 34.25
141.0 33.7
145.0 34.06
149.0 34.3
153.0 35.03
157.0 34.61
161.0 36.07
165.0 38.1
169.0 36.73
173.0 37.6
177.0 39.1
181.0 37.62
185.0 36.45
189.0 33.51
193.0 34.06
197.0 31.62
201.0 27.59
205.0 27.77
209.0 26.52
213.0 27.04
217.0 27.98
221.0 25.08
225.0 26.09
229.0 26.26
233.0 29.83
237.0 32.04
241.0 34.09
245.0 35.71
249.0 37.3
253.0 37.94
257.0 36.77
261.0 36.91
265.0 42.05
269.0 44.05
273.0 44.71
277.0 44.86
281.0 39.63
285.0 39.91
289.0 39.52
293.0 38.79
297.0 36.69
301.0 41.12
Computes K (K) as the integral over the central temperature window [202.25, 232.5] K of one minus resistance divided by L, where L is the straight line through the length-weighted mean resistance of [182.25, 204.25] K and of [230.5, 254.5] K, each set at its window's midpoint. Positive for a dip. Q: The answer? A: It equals 5.9 K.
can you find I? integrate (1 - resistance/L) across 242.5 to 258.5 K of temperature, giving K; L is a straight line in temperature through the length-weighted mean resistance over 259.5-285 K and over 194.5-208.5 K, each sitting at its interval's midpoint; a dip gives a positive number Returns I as 0.5 K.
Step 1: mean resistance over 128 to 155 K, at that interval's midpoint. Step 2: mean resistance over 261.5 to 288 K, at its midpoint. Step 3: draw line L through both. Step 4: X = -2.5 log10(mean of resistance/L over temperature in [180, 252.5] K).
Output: 0.24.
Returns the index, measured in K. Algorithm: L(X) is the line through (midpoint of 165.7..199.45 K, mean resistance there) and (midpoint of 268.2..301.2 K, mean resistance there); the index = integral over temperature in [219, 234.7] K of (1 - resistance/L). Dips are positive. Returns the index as 4.7 K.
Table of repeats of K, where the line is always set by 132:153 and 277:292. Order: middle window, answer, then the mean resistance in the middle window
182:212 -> 4.40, 31.2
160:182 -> -1.34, 37.6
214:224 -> 2.92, 26.5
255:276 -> -0.83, 41.1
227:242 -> 3.09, 30.3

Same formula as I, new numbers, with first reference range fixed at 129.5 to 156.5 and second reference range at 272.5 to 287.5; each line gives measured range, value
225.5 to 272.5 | 5.36 K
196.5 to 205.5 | 2.10 K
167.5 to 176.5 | -0.41 K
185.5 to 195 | 0.69 K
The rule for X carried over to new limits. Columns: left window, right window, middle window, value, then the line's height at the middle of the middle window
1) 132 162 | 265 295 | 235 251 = 0.143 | 39.7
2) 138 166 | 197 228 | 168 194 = -0.170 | 31.2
